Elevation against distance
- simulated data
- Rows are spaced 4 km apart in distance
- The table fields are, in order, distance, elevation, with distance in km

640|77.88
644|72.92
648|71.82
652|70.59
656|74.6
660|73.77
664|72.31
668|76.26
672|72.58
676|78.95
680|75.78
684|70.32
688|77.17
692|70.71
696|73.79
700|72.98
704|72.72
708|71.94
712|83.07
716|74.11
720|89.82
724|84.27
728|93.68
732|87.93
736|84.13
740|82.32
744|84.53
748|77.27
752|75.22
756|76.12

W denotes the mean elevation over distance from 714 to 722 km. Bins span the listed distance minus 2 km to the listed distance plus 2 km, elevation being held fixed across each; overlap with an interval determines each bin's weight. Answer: 82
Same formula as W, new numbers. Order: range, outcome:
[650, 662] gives 73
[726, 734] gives 90.8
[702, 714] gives 75.9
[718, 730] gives 89.3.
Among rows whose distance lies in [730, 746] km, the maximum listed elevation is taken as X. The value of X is 87.93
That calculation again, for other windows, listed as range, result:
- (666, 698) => 78.95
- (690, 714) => 83.07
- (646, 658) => 74.6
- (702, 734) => 93.68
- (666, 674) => 76.26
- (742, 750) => 84.53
